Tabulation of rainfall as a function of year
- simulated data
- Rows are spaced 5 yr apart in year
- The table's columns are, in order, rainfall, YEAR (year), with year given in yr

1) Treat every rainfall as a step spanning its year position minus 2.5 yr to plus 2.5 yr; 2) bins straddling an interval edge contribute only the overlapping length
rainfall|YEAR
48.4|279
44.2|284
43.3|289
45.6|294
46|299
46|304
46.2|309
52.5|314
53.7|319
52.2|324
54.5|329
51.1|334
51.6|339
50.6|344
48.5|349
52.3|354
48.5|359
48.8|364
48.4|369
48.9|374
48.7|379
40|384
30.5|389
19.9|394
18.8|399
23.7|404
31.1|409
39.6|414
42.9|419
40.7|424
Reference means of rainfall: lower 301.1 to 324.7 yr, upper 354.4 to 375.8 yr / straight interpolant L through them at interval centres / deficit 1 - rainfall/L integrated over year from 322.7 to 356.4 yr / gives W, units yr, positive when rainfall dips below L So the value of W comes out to -1.42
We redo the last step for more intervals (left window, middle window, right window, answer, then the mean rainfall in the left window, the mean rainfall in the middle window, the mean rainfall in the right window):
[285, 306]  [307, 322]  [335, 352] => -1.2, 45.1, 51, 50.4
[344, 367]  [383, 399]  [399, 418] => 4.2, 49.6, 27.4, 30.7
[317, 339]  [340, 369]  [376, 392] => -2.1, 52.7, 49.7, 39.4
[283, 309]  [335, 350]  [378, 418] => -4.5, 45.2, 50.5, 31.3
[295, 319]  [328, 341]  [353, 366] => -0.9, 48.2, 52.2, 49.6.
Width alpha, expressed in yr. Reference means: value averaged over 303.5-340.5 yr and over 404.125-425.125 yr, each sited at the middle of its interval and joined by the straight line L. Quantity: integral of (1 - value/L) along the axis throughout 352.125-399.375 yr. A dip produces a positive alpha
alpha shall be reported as 2.1 yr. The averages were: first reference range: 51.2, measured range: 41.3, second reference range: 36.8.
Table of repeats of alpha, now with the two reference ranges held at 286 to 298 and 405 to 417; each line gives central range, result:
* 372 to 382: -3.0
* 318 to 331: -3.6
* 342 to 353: -2.8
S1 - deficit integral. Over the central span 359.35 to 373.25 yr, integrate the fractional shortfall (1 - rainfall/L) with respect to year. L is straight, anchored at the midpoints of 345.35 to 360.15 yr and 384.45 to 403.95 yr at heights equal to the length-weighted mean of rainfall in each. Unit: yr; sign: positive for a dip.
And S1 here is -2.3 yr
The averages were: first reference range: 49.9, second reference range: 24.9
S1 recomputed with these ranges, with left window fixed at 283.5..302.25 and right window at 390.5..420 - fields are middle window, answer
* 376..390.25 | -4.0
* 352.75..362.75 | -4.1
